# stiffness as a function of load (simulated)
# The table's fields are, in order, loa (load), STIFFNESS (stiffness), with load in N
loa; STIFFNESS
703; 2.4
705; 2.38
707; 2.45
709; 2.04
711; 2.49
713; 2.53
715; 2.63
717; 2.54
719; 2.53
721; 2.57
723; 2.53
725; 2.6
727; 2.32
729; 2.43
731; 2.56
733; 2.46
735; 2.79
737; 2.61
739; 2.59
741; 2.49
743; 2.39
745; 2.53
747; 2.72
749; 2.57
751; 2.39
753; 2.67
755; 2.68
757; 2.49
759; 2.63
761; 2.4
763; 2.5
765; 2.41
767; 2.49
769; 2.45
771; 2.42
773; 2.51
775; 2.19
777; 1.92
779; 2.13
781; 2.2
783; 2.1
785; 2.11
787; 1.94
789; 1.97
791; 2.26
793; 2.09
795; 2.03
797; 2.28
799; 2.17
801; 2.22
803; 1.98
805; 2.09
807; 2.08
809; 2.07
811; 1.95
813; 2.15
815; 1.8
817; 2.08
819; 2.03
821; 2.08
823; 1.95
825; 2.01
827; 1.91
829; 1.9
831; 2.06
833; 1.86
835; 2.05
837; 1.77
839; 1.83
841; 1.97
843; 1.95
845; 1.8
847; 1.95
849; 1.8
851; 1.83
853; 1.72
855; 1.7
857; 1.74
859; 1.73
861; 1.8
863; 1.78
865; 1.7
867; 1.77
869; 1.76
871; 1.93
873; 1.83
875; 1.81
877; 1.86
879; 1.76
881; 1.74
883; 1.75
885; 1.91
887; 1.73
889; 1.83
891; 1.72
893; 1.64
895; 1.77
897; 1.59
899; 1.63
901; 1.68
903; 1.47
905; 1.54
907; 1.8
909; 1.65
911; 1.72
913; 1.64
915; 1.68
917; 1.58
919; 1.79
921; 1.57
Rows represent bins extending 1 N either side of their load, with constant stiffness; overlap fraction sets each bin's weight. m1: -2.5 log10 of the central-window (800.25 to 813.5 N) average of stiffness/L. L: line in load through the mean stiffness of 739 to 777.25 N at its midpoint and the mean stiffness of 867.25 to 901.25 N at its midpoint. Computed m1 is 0.07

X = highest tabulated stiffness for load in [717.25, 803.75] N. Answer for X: 2.79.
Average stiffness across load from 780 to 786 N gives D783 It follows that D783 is 2.14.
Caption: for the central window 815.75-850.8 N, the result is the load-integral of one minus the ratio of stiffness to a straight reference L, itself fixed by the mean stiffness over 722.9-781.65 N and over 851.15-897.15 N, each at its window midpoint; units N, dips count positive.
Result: 1.2 N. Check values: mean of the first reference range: 2.47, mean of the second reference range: 1.77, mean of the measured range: 1.94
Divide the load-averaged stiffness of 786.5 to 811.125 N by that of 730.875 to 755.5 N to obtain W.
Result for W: 0.81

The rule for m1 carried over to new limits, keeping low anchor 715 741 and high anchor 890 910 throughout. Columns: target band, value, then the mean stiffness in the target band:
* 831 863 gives 0.05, 1.84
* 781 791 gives 0.09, 2.07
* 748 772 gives -0.06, 2.51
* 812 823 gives 0.03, 2.02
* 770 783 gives 0.04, 2.22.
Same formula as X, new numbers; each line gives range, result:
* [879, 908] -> 1.91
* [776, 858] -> 2.28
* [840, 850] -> 1.97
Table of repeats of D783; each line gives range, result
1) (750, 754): 2.53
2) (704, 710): 2.29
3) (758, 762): 2.51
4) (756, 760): 2.56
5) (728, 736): 2.56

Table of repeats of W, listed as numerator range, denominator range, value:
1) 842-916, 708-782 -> 0.71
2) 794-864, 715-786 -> 0.79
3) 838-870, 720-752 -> 0.71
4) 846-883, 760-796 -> 0.80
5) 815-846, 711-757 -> 0.76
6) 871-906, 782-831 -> 0.84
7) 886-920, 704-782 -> 0.68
